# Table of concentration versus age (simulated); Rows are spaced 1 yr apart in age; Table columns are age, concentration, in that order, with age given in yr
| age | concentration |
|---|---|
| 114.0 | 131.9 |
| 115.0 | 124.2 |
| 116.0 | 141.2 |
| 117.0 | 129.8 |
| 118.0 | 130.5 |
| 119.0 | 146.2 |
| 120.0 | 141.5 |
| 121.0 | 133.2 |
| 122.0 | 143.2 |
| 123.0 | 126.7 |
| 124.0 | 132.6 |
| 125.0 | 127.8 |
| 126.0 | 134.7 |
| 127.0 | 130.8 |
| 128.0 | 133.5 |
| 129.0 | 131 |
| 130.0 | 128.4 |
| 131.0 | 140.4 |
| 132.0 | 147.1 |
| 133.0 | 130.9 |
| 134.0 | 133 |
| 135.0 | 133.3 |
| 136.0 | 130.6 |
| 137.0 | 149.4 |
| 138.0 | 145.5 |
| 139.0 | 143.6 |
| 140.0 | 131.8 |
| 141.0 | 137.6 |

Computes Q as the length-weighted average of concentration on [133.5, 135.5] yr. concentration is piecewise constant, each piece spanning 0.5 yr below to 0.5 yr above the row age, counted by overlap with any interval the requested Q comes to 133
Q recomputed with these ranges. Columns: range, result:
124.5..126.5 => 131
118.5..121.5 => 140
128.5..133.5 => 136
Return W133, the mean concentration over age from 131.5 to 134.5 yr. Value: 137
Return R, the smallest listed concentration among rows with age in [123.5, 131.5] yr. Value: 127.8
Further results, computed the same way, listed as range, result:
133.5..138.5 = 130.6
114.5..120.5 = 124.2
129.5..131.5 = 128.4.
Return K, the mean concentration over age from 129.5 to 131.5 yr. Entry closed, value 134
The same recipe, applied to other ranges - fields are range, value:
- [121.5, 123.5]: 135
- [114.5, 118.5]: 131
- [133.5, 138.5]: 138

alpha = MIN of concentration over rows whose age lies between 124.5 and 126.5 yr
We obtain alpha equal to 127.8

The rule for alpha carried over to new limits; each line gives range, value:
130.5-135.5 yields 130.9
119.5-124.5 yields 126.7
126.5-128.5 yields 130.8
